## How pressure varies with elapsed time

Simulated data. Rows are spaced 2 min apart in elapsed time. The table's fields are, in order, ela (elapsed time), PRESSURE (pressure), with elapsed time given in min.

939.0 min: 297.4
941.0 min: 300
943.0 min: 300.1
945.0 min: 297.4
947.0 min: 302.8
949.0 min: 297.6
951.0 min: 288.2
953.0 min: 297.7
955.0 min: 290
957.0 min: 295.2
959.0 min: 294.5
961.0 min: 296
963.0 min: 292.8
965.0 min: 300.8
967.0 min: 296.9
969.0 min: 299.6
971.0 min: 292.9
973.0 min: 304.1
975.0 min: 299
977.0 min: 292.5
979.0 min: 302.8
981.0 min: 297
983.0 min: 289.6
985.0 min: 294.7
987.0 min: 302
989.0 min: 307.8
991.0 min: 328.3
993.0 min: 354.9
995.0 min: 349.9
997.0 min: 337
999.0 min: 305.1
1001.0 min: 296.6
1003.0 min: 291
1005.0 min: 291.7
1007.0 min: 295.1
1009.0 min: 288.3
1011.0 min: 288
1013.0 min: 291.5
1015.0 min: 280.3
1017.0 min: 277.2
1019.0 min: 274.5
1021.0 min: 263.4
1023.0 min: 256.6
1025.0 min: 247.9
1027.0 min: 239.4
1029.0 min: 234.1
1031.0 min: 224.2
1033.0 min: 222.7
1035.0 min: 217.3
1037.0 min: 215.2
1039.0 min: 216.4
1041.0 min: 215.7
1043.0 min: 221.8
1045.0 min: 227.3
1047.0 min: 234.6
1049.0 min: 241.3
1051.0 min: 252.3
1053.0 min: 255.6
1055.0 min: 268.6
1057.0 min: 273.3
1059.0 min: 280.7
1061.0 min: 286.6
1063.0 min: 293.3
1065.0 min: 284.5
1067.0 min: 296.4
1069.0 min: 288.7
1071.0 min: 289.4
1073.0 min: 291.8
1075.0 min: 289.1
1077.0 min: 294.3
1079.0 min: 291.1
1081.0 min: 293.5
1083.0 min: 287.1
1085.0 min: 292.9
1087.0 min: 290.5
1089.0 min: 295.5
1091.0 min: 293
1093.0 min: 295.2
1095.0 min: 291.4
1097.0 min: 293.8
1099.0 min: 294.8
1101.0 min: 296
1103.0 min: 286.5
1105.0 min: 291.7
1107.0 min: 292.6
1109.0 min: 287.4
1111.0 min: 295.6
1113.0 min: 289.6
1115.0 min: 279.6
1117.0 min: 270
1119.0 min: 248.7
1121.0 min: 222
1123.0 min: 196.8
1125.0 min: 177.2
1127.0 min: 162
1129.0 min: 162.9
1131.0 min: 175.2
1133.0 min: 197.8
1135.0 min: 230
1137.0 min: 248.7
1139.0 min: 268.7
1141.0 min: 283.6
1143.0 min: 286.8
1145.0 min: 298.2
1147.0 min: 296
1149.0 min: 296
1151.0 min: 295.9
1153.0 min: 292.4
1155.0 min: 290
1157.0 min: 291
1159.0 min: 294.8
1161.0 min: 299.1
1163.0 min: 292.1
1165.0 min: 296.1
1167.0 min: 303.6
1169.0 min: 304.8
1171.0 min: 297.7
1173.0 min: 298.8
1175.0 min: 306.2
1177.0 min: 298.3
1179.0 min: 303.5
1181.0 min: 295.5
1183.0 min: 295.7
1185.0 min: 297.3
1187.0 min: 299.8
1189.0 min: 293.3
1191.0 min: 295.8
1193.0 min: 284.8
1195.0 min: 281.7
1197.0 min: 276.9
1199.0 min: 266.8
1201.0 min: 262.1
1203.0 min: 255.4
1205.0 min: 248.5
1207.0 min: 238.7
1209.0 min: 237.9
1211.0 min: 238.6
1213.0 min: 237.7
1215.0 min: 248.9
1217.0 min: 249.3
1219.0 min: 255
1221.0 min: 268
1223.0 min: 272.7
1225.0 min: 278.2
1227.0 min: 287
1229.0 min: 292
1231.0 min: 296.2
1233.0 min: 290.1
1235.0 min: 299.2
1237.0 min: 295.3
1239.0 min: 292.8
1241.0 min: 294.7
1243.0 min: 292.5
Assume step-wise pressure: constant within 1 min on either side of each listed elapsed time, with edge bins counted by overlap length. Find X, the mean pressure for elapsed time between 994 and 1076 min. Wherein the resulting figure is 268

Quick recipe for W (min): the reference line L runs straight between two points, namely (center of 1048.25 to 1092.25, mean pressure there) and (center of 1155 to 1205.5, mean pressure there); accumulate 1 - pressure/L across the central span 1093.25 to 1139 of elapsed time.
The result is 5.7 min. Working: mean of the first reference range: 283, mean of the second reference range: 290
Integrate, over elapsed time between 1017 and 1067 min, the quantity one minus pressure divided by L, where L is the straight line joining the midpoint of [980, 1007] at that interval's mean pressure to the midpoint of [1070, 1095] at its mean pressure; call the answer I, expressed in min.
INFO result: 8.5 min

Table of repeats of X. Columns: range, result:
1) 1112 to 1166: 257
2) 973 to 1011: 306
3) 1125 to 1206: 274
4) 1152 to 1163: 293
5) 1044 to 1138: 265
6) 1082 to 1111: 292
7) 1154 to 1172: 297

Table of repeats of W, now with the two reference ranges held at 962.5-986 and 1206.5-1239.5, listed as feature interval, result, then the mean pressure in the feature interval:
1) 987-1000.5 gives -1.5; 327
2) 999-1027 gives 1.3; 280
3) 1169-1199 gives -2.2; 294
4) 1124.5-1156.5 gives 3.3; 249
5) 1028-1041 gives 3.1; 221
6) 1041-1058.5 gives 2.6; 246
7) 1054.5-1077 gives 0.0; 286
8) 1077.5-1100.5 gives -0.7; 293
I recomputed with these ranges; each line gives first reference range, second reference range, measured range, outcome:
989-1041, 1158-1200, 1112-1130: 4.0 min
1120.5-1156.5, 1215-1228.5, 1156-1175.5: -3.6 min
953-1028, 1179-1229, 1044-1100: 0.9 min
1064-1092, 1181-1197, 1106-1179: 5.9 min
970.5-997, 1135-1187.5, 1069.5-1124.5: 3.1 min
